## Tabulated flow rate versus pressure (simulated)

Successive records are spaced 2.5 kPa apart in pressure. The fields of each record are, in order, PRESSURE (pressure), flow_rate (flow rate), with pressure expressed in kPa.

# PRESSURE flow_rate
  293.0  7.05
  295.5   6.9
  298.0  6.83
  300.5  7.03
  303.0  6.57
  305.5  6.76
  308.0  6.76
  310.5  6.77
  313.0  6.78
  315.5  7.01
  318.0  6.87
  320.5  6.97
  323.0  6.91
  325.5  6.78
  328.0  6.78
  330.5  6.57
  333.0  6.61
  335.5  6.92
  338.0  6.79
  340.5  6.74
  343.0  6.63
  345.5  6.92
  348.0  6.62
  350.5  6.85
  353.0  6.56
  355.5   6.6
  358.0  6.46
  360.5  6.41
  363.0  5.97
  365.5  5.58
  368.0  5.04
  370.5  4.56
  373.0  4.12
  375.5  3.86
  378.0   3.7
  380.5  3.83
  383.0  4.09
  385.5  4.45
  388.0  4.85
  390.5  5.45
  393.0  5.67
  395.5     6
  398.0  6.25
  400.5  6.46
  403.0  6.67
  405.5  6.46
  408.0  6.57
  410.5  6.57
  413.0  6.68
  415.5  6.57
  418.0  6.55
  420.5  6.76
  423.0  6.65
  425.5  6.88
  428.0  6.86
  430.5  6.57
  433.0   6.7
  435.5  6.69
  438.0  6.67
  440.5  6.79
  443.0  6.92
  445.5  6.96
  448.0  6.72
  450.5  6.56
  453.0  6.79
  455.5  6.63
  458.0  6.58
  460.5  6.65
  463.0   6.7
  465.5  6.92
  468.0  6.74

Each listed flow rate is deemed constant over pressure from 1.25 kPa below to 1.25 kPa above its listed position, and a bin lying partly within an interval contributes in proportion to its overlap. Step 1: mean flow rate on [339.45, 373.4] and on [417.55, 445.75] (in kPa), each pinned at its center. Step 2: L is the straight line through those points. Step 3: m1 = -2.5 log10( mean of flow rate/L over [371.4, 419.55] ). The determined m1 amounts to 0.17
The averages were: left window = 6.12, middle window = 5.52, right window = 6.75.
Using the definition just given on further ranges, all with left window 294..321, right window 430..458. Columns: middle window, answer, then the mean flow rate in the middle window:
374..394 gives 0.452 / 4.47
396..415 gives 0.041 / 6.5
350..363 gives 0.048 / 6.5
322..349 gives 0.010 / 6.75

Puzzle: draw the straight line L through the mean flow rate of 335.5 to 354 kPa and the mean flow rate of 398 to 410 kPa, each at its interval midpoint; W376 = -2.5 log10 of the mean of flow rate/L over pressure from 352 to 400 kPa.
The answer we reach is 0.25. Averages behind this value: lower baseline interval 6.75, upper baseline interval 6.51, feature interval 5.25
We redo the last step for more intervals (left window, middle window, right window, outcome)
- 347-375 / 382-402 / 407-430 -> 0.16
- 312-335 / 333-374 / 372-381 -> -0.20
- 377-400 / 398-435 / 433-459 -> -0.14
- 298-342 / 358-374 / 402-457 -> 0.25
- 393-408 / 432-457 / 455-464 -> -0.03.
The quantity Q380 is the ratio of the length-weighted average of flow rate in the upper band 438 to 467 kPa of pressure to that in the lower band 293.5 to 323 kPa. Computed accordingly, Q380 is 1.0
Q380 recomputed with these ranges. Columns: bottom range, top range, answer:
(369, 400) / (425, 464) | 1.41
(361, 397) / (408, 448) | 1.39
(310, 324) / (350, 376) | 0.82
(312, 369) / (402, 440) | 1.01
